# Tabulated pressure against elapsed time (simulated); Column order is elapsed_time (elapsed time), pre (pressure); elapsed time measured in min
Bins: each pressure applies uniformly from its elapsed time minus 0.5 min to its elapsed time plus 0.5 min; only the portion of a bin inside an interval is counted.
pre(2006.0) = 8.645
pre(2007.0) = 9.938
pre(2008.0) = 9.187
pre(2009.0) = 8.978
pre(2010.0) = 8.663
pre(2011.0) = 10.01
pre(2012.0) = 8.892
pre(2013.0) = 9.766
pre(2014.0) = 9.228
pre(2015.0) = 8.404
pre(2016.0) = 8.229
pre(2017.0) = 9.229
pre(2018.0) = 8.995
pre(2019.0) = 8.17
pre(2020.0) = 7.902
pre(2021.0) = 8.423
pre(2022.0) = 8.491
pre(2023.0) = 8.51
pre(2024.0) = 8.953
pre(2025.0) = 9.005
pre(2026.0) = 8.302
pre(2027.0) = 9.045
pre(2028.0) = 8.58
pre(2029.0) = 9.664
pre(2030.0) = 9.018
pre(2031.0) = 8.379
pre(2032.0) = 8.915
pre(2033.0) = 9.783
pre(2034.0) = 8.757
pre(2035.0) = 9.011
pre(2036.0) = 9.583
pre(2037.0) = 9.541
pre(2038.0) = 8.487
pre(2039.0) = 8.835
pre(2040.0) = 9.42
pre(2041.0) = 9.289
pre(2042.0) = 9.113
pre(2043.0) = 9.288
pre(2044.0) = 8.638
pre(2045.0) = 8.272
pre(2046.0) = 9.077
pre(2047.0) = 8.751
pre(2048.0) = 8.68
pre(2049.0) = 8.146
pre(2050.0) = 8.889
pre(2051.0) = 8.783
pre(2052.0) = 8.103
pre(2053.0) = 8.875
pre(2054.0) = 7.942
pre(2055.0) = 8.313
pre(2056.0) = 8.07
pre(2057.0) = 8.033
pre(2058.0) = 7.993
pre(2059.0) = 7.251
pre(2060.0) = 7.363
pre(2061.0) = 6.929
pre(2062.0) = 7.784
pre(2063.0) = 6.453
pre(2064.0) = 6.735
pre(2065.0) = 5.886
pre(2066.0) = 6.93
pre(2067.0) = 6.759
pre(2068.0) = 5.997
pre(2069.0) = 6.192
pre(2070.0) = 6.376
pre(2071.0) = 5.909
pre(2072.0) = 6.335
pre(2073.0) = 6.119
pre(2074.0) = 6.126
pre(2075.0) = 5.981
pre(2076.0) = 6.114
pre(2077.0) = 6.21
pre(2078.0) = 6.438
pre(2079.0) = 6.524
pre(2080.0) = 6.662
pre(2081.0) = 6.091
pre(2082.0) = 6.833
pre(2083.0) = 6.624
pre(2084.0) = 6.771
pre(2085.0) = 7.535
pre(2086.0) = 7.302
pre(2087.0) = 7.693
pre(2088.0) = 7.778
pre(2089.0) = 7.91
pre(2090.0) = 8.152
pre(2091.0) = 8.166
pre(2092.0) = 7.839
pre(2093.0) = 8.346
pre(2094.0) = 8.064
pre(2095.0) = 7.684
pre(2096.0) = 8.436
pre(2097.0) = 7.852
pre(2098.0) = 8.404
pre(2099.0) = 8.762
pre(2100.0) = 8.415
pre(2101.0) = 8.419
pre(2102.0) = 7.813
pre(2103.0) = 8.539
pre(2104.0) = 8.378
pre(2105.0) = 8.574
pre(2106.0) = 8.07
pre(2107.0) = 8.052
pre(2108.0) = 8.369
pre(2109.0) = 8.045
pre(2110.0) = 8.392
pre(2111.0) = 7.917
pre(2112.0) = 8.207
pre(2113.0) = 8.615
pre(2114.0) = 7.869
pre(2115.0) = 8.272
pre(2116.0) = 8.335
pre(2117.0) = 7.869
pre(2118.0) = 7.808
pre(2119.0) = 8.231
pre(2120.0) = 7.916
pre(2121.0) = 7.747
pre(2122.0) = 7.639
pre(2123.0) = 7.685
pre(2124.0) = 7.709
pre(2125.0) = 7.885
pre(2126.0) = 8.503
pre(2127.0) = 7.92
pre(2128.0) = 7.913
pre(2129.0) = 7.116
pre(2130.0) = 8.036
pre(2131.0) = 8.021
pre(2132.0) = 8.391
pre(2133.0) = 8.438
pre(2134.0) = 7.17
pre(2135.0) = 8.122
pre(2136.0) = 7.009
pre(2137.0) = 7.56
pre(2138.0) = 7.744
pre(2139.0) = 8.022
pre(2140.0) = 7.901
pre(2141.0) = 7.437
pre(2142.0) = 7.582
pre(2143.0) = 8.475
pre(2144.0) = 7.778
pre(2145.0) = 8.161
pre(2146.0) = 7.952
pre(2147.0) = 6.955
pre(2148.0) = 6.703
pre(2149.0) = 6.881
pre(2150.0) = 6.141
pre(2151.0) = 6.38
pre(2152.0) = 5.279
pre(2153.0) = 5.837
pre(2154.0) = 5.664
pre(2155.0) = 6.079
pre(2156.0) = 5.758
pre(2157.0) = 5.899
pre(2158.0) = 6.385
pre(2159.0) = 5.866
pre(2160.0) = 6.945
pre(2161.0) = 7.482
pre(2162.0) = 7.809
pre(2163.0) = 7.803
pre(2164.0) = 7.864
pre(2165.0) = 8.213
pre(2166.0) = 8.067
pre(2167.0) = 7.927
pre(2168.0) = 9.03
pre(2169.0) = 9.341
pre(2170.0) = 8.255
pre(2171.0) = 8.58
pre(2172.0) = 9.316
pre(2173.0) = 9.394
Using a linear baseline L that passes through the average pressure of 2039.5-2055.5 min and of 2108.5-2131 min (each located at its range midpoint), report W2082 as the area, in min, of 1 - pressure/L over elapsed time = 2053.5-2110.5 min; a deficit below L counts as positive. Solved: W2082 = 6.6 min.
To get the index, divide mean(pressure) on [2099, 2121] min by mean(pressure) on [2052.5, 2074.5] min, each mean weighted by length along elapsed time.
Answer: 1.2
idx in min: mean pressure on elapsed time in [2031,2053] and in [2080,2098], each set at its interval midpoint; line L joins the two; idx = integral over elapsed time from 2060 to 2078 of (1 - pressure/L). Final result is 3.81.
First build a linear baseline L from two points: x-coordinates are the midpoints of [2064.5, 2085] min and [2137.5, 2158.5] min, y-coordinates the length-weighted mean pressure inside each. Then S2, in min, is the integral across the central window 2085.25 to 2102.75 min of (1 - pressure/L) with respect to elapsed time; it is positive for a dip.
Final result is -4.2 min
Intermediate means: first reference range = 6.37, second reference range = 6.91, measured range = 8.06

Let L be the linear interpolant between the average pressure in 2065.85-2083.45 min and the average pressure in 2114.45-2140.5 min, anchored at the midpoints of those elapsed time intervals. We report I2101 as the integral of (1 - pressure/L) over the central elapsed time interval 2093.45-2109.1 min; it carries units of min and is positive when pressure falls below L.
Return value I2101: -2.5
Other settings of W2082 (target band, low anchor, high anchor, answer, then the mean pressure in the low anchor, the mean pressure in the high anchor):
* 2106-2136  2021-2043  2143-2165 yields -2.4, 8.98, 6.82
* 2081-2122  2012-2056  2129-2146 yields 1.0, 8.8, 7.85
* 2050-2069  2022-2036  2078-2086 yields 0.6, 8.93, 6.74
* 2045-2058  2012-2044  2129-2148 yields 0.3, 8.91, 7.77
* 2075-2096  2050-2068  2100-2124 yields 1.6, 7.54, 8.12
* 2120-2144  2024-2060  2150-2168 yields -1.9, 8.72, 6.82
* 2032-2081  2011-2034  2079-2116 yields 4.2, 8.84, 7.9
